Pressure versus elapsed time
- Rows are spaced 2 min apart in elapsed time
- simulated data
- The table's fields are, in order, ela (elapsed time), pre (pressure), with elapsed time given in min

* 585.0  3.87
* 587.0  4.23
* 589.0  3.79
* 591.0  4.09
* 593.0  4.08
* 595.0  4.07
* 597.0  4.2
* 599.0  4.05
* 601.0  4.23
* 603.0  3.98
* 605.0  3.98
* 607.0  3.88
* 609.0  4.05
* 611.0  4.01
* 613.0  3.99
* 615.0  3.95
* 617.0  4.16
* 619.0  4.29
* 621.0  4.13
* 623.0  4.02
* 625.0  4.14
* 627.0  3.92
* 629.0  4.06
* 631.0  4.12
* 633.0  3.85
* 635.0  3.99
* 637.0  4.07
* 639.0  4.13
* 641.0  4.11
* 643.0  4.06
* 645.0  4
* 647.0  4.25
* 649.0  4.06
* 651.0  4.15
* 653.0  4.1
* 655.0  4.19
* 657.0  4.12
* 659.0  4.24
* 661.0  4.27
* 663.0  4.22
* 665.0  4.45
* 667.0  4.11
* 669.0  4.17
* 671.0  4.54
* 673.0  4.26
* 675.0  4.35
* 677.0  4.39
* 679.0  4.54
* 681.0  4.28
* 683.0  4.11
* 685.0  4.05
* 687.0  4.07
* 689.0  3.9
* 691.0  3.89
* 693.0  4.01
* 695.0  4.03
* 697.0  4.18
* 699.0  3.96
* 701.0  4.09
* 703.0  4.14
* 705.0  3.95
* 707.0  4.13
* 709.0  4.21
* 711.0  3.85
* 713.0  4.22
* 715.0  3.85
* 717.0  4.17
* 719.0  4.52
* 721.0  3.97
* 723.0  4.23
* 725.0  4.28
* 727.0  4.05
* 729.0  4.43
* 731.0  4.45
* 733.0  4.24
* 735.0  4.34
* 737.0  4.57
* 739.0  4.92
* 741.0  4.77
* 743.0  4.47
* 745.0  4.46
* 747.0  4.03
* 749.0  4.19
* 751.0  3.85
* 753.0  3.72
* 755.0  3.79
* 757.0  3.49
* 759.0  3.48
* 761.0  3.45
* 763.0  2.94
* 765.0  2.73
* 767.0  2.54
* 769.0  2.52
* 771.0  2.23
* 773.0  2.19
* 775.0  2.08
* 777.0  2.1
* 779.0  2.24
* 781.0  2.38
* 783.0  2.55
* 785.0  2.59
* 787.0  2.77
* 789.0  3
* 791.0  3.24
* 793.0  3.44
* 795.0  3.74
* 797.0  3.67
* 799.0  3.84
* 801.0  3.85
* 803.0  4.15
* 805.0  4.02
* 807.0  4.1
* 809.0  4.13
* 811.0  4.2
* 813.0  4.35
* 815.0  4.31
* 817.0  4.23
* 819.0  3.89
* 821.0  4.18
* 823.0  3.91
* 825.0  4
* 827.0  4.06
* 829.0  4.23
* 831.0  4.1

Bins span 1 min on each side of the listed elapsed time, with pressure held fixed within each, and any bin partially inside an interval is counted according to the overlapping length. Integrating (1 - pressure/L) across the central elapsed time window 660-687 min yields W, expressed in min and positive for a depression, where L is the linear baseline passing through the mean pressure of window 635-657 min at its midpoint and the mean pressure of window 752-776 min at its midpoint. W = -3.2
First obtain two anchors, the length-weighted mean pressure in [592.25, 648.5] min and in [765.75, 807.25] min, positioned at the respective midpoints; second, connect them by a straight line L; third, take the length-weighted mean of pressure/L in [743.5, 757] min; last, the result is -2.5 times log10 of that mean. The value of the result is -0.23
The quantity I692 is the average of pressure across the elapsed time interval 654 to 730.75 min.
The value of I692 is 4.17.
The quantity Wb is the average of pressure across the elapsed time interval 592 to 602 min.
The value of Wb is 4.13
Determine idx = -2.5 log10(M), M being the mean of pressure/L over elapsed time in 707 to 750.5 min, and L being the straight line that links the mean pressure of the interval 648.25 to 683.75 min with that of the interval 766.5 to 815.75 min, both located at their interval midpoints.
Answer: -0.15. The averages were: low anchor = 4.26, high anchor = 3.21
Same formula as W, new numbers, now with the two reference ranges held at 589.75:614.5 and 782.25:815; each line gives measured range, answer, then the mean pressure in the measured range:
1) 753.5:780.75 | 6.9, 2.76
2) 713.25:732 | -2.1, 4.22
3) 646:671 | -1.8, 4.21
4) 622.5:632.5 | -0.1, 4.04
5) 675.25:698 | -1.6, 4.14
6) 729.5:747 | -3.4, 4.5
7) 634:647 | -0.4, 4.07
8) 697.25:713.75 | -1.0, 4.07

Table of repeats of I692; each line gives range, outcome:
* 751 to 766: 3.4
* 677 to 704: 4.11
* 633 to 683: 4.2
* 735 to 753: 4.37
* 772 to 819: 3.37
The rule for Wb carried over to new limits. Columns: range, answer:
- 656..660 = 4.18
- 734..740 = 4.61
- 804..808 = 4.06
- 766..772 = 2.43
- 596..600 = 4.12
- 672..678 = 4.33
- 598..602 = 4.14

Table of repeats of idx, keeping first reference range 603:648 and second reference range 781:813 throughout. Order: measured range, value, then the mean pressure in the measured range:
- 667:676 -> -0.103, 4.31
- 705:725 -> -0.094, 4.13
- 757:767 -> 0.168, 3.12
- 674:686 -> -0.106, 4.29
